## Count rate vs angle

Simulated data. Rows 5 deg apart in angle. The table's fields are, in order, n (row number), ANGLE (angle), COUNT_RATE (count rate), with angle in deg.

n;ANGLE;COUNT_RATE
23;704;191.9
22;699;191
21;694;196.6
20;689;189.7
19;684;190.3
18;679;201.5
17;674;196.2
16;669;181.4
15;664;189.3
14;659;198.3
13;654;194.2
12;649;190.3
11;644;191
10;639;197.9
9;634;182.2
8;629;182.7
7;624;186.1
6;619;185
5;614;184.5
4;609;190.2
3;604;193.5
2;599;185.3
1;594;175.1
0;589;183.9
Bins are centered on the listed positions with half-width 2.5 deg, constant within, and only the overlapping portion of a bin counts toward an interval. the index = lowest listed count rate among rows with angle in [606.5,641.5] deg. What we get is 182.2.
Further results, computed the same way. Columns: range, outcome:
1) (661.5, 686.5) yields 181.4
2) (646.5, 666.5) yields 189.3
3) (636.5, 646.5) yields 191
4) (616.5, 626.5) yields 185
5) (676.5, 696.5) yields 189.7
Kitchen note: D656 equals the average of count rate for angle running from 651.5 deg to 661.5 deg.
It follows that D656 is 196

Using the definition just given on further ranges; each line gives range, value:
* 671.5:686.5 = 196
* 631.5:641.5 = 190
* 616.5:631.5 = 185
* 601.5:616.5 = 189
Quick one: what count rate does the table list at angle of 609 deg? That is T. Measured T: 190.2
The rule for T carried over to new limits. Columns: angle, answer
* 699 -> 191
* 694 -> 196.6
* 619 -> 185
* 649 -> 190.3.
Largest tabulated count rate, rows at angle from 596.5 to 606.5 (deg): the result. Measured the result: 193.5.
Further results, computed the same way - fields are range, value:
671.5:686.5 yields 201.5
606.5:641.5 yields 197.9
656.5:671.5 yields 198.3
